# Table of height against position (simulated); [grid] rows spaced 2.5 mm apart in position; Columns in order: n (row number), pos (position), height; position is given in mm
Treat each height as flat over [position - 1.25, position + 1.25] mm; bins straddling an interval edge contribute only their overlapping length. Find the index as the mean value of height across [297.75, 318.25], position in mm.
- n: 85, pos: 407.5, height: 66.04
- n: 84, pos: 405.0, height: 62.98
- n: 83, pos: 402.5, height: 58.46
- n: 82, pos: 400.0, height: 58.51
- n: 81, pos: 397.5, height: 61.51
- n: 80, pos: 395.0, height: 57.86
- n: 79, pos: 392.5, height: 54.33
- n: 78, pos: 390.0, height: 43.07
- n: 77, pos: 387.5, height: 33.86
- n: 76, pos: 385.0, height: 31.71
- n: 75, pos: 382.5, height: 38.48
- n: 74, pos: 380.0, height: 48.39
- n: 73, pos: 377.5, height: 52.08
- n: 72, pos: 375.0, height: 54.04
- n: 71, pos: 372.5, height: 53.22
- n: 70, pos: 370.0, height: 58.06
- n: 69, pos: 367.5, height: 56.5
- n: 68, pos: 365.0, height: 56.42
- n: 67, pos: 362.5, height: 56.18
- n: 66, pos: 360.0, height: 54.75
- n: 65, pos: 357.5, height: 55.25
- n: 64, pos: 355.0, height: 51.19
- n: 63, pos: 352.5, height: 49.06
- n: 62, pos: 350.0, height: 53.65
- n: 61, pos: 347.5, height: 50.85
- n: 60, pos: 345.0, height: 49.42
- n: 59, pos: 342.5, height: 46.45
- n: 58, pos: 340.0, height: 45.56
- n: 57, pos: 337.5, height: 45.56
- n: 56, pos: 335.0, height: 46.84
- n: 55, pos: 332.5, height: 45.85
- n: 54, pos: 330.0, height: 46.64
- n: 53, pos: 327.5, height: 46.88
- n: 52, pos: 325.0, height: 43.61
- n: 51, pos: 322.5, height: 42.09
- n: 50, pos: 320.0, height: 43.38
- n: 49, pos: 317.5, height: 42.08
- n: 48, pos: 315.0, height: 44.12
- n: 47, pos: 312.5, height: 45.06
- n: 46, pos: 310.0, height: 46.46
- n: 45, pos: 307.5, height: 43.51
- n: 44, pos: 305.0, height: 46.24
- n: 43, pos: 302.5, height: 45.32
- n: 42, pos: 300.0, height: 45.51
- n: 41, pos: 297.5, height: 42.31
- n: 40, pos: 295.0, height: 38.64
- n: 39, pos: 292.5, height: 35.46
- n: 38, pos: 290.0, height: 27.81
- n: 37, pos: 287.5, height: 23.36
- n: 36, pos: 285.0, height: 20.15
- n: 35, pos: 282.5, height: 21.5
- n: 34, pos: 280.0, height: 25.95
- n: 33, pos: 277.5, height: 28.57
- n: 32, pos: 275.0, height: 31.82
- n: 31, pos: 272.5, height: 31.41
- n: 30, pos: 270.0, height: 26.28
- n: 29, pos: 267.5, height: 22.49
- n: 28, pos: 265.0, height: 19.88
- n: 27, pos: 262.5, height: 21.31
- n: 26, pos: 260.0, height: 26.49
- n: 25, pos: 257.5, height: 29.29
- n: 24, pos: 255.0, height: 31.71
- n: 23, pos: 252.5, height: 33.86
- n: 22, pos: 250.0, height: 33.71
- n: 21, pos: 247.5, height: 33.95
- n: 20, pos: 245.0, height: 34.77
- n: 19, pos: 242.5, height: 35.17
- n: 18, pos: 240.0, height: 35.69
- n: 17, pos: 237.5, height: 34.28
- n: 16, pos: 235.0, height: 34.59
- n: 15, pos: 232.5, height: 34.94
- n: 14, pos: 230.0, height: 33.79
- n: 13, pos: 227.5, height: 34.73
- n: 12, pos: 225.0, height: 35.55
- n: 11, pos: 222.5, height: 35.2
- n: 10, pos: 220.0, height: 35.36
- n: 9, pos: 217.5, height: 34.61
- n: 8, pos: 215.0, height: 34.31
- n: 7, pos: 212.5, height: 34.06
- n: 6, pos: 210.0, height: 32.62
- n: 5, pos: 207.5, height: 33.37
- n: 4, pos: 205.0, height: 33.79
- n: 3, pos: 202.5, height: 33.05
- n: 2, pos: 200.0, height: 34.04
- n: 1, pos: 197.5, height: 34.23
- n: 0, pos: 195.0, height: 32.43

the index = 44.7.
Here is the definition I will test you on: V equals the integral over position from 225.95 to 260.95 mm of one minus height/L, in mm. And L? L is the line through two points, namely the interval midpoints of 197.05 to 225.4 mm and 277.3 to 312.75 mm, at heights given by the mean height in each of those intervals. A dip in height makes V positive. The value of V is 1.3 mm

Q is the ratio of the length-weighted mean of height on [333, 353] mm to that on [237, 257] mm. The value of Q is 1.4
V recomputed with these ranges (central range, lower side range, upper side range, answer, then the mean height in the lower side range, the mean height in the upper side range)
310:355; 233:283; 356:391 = -4.2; 29.8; 49.5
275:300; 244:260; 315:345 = 5.3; 32.4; 45.1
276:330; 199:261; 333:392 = 5.5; 33.7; 49.2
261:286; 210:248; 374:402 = 8.8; 34.7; 48.7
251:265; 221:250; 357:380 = 3.7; 34.7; 54.8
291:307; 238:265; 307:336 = -0.7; 31.1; 44.7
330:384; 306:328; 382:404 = -4.5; 44.1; 49.2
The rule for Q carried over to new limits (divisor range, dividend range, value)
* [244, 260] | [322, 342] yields 1.41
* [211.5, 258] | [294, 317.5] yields 1.29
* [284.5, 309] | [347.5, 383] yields 1.41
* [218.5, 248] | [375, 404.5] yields 1.42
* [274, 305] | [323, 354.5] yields 1.45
